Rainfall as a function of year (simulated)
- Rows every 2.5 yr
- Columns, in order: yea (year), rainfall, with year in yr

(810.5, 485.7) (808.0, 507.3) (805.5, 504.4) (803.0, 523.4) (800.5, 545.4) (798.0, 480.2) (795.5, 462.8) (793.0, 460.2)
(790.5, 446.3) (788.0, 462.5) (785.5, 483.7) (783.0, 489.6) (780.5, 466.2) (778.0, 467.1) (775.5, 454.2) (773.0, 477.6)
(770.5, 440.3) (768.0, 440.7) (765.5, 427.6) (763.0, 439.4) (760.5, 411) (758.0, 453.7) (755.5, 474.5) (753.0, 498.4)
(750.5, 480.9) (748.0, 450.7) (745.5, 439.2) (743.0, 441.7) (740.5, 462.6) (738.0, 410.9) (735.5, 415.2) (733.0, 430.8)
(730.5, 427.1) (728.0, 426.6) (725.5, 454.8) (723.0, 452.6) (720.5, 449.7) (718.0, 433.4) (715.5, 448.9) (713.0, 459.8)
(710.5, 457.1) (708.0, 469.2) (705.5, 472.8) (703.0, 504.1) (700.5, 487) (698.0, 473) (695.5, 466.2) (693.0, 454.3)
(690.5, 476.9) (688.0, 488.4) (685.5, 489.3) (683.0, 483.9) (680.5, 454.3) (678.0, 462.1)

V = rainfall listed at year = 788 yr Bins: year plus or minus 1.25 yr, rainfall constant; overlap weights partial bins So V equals 462.5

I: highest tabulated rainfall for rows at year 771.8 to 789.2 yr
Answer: 489.6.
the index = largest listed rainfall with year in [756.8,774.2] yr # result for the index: 477.6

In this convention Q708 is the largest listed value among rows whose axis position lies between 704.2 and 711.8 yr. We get 472.8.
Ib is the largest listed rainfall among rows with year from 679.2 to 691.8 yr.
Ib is 489.3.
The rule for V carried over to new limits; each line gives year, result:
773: 477.6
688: 488.4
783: 489.6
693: 454.3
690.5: 476.9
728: 426.6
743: 441.7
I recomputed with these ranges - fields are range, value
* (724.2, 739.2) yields 454.8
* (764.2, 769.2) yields 440.7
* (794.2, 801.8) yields 545.4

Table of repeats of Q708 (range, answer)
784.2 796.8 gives 483.7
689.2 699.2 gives 476.9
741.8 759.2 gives 498.4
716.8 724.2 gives 452.6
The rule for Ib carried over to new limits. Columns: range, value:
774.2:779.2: 467.1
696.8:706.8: 504.1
